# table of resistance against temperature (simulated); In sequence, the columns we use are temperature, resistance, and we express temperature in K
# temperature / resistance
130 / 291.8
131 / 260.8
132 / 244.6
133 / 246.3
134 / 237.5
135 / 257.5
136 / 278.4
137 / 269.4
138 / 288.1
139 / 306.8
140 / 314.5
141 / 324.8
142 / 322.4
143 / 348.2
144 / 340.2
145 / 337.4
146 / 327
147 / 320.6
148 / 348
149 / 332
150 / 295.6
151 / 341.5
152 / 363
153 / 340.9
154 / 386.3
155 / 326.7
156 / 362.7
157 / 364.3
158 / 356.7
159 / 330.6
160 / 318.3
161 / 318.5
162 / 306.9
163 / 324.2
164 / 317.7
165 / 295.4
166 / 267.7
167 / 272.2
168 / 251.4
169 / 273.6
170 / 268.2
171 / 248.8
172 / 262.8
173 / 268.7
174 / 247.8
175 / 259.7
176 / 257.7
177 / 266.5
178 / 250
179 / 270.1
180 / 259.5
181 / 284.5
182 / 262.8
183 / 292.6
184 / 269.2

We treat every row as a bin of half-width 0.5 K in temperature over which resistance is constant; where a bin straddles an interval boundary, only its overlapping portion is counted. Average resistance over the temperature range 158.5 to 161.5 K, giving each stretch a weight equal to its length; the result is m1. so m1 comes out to 322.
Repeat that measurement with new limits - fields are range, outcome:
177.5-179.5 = 260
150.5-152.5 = 352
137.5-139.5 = 297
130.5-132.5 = 253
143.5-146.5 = 335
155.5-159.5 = 354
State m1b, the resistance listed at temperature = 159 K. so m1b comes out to 330.6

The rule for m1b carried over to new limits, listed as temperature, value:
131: 260.8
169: 273.6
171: 248.8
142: 322.4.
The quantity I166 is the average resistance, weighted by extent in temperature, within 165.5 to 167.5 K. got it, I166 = 270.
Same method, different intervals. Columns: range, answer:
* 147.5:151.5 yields 329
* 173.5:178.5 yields 256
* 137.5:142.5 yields 311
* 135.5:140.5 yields 291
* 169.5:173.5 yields 262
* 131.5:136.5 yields 253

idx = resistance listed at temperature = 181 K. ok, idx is 284.5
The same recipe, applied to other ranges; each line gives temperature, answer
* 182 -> 262.8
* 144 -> 340.2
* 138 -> 288.1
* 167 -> 272.2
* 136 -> 278.4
